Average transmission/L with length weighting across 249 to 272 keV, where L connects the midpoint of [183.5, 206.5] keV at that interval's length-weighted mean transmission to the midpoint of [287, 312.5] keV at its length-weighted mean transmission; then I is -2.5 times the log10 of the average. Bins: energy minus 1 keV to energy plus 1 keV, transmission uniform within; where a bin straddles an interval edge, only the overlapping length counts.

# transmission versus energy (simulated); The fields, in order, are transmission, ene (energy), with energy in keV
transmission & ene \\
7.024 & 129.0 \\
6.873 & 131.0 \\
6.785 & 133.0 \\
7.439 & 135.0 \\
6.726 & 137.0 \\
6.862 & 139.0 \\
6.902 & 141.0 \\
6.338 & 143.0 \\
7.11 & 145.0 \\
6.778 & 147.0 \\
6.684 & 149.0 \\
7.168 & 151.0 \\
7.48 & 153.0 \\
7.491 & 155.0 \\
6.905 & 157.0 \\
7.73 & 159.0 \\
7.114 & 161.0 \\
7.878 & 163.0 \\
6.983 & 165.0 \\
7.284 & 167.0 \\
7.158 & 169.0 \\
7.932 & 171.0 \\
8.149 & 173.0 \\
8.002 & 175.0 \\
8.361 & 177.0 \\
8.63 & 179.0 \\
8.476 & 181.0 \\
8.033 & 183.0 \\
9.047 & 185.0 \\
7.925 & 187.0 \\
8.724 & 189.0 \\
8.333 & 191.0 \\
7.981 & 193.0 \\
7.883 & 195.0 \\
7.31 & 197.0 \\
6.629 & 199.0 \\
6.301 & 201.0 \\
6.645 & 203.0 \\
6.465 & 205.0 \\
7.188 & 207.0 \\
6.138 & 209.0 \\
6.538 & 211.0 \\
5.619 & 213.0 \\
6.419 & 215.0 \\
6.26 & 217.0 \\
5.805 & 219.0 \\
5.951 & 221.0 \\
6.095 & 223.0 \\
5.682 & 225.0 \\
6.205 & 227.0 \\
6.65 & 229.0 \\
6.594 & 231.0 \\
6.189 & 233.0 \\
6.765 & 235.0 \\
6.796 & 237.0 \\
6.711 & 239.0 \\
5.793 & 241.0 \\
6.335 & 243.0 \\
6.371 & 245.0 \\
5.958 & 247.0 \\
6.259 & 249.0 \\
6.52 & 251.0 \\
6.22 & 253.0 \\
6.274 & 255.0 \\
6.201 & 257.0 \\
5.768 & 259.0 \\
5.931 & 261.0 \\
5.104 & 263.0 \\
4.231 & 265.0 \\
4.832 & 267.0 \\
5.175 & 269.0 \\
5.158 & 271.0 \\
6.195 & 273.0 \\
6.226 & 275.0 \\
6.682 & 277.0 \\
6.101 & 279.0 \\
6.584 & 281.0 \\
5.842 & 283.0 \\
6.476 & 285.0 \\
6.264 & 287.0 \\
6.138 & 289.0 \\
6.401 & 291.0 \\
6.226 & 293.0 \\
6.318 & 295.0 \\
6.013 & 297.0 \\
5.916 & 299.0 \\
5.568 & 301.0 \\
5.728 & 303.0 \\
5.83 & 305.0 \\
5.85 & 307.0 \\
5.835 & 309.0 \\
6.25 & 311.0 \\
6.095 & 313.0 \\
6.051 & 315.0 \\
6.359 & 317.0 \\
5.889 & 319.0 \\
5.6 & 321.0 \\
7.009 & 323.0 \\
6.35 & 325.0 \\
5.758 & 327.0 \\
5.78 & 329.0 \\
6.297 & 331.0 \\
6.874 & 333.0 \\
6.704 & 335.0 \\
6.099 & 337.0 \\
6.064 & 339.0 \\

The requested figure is 0.18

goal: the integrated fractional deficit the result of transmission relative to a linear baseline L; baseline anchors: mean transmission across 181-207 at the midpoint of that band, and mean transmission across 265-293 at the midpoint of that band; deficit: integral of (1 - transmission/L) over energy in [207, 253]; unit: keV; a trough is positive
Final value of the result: 4.18 keV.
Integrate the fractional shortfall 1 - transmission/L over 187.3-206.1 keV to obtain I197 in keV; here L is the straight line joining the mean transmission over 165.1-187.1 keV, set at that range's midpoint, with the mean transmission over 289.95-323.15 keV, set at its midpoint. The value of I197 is 0.9 keV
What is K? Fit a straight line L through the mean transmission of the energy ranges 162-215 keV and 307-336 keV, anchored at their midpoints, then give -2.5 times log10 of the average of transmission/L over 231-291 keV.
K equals 0.12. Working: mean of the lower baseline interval 7.5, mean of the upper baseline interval 6.19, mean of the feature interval 6.05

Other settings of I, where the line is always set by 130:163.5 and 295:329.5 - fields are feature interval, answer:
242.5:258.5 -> 0.03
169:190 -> -0.20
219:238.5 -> 0.04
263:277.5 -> 0.16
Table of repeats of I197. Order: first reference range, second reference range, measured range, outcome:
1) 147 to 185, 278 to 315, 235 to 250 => 0.9 keV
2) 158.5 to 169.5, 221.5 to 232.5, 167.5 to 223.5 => -4.0 keV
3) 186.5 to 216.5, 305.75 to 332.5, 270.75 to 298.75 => 0.7 keV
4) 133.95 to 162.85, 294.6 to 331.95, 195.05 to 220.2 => 0.8 keV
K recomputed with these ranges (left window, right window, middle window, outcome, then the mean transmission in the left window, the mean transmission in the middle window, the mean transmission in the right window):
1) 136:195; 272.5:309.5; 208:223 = 0.15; 7.6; 6.1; 6.12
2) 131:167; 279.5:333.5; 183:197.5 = -0.20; 7.08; 8.19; 6.12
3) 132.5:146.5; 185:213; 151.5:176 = -0.07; 6.88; 7.5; 7.24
